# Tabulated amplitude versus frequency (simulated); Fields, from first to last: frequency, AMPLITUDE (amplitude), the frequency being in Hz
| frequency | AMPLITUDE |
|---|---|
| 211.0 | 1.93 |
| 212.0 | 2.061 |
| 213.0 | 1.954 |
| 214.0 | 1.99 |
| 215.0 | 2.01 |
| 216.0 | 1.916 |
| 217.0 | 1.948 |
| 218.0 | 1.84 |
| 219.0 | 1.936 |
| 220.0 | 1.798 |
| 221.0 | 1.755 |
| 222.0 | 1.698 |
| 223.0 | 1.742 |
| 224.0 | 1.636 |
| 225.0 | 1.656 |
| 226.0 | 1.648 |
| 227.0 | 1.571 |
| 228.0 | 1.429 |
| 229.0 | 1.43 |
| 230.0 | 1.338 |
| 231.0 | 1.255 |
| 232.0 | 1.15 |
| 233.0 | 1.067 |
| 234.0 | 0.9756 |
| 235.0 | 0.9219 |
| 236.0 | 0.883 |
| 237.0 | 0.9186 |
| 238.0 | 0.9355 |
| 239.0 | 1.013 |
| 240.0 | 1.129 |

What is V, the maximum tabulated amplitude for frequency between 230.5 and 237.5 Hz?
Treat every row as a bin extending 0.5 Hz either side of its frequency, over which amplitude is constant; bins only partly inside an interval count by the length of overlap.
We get 1.255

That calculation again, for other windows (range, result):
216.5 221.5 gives 1.948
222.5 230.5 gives 1.742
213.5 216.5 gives 2.01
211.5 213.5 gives 2.061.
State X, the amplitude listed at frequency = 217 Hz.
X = 1.948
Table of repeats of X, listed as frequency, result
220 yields 1.798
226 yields 1.648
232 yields 1.15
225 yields 1.656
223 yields 1.742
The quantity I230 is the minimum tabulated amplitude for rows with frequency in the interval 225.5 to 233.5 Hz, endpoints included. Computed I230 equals 1.067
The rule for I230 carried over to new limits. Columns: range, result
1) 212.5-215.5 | 1.954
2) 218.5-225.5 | 1.636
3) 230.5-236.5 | 0.883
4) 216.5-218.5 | 1.84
